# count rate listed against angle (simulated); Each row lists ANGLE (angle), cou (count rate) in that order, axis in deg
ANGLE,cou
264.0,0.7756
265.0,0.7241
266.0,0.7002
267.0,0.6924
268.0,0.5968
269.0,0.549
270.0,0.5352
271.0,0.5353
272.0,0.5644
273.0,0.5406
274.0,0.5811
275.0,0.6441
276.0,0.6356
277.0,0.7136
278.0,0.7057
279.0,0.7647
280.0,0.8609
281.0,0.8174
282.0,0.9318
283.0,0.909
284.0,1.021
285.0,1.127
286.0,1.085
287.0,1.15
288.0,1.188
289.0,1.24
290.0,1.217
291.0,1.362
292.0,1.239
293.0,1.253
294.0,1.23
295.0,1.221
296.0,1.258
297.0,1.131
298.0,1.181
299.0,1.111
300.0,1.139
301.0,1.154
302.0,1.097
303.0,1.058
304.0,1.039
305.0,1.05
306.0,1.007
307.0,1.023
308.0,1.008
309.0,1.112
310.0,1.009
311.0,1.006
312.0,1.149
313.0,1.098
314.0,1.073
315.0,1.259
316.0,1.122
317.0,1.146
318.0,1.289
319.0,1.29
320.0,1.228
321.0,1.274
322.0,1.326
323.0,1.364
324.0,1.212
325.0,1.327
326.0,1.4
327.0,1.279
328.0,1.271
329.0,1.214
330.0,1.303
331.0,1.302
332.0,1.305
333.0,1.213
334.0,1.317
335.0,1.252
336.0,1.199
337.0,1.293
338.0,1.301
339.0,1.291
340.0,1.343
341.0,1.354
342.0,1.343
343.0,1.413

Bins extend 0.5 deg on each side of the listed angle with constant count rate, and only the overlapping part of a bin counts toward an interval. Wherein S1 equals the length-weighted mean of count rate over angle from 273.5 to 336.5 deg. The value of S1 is 1.12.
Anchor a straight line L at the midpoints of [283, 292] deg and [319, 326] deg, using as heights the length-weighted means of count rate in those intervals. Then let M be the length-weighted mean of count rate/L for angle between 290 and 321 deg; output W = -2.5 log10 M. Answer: 0.07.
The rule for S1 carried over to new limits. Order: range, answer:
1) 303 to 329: 1.17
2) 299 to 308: 1.07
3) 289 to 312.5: 1.14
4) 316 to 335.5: 1.28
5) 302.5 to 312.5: 1.05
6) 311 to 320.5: 1.17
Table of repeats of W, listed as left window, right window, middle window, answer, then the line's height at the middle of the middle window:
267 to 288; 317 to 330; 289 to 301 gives -0.25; 0.967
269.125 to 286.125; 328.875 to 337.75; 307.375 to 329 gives -0.07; 1.13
